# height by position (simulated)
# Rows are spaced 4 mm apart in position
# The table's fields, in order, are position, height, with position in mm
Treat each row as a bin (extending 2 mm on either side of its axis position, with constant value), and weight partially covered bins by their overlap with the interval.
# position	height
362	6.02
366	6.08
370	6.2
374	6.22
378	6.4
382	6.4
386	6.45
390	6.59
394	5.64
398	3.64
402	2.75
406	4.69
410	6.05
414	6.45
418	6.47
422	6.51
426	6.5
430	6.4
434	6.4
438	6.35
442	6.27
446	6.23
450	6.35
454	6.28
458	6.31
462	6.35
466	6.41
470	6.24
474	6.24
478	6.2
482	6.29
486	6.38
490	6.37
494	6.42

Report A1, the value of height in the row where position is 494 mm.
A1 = 6.42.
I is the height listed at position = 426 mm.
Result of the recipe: 6.5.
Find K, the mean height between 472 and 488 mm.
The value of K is 6.28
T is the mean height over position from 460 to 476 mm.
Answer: 6.31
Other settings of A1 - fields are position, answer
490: 6.37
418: 6.47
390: 6.59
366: 6.08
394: 5.64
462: 6.35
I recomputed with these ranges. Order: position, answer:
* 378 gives 6.4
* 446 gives 6.23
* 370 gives 6.2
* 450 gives 6.35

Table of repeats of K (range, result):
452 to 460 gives 6.29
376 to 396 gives 6.3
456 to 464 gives 6.33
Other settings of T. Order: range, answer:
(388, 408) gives 4.66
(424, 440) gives 6.41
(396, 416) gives 4.72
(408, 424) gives 6.37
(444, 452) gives 6.29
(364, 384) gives 6.26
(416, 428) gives 6.49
